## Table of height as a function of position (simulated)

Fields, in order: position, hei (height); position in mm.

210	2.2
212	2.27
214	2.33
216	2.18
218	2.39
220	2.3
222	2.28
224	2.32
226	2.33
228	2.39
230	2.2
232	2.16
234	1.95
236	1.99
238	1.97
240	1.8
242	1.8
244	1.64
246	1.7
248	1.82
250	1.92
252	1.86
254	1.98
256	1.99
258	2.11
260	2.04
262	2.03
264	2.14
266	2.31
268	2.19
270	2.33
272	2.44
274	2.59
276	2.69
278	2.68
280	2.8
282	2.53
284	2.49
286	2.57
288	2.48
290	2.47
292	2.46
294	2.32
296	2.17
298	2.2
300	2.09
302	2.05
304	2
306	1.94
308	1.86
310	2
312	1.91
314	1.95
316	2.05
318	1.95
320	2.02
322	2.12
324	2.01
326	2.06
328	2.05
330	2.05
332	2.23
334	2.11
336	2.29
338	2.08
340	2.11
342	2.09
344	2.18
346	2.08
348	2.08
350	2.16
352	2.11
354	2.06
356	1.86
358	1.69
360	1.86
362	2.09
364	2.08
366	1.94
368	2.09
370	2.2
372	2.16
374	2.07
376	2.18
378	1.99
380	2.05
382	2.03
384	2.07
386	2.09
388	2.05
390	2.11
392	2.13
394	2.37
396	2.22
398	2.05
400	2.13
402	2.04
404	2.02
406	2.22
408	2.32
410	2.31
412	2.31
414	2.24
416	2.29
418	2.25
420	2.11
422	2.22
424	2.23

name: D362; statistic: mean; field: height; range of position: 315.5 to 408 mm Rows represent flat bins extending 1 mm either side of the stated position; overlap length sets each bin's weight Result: 2.08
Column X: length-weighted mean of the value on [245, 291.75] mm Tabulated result 2.27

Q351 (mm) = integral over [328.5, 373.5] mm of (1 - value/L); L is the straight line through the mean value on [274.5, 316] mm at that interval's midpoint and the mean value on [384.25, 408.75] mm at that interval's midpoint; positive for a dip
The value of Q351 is 2.7 mm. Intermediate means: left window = 2.28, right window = 2.14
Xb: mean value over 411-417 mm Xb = 2.28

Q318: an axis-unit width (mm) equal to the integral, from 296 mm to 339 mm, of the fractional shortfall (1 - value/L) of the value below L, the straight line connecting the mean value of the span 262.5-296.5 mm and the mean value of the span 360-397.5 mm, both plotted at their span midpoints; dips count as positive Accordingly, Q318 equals 4.9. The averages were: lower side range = 2.45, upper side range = 2.1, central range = 2.05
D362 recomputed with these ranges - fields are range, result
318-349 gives 2.1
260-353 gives 2.21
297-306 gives 2.07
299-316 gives 1.98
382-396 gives 2.14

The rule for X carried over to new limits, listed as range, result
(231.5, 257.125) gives 1.89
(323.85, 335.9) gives 2.11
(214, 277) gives 2.13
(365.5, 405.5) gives 2.1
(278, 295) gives 2.52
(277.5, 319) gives 2.23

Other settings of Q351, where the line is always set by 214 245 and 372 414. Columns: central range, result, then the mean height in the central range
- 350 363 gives 1.06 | 1.96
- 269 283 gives -2.99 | 2.58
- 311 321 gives 0.73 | 1.98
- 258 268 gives -0.04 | 2.13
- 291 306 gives -0.27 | 2.17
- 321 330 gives 0.31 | 2.06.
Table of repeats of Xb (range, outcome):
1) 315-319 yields 2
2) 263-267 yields 2.23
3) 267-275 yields 2.39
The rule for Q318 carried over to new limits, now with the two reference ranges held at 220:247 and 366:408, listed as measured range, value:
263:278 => -2.45 mm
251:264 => 0.30 mm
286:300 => -1.84 mm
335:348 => -0.24 mm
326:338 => -0.24 mm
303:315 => 0.80 mm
